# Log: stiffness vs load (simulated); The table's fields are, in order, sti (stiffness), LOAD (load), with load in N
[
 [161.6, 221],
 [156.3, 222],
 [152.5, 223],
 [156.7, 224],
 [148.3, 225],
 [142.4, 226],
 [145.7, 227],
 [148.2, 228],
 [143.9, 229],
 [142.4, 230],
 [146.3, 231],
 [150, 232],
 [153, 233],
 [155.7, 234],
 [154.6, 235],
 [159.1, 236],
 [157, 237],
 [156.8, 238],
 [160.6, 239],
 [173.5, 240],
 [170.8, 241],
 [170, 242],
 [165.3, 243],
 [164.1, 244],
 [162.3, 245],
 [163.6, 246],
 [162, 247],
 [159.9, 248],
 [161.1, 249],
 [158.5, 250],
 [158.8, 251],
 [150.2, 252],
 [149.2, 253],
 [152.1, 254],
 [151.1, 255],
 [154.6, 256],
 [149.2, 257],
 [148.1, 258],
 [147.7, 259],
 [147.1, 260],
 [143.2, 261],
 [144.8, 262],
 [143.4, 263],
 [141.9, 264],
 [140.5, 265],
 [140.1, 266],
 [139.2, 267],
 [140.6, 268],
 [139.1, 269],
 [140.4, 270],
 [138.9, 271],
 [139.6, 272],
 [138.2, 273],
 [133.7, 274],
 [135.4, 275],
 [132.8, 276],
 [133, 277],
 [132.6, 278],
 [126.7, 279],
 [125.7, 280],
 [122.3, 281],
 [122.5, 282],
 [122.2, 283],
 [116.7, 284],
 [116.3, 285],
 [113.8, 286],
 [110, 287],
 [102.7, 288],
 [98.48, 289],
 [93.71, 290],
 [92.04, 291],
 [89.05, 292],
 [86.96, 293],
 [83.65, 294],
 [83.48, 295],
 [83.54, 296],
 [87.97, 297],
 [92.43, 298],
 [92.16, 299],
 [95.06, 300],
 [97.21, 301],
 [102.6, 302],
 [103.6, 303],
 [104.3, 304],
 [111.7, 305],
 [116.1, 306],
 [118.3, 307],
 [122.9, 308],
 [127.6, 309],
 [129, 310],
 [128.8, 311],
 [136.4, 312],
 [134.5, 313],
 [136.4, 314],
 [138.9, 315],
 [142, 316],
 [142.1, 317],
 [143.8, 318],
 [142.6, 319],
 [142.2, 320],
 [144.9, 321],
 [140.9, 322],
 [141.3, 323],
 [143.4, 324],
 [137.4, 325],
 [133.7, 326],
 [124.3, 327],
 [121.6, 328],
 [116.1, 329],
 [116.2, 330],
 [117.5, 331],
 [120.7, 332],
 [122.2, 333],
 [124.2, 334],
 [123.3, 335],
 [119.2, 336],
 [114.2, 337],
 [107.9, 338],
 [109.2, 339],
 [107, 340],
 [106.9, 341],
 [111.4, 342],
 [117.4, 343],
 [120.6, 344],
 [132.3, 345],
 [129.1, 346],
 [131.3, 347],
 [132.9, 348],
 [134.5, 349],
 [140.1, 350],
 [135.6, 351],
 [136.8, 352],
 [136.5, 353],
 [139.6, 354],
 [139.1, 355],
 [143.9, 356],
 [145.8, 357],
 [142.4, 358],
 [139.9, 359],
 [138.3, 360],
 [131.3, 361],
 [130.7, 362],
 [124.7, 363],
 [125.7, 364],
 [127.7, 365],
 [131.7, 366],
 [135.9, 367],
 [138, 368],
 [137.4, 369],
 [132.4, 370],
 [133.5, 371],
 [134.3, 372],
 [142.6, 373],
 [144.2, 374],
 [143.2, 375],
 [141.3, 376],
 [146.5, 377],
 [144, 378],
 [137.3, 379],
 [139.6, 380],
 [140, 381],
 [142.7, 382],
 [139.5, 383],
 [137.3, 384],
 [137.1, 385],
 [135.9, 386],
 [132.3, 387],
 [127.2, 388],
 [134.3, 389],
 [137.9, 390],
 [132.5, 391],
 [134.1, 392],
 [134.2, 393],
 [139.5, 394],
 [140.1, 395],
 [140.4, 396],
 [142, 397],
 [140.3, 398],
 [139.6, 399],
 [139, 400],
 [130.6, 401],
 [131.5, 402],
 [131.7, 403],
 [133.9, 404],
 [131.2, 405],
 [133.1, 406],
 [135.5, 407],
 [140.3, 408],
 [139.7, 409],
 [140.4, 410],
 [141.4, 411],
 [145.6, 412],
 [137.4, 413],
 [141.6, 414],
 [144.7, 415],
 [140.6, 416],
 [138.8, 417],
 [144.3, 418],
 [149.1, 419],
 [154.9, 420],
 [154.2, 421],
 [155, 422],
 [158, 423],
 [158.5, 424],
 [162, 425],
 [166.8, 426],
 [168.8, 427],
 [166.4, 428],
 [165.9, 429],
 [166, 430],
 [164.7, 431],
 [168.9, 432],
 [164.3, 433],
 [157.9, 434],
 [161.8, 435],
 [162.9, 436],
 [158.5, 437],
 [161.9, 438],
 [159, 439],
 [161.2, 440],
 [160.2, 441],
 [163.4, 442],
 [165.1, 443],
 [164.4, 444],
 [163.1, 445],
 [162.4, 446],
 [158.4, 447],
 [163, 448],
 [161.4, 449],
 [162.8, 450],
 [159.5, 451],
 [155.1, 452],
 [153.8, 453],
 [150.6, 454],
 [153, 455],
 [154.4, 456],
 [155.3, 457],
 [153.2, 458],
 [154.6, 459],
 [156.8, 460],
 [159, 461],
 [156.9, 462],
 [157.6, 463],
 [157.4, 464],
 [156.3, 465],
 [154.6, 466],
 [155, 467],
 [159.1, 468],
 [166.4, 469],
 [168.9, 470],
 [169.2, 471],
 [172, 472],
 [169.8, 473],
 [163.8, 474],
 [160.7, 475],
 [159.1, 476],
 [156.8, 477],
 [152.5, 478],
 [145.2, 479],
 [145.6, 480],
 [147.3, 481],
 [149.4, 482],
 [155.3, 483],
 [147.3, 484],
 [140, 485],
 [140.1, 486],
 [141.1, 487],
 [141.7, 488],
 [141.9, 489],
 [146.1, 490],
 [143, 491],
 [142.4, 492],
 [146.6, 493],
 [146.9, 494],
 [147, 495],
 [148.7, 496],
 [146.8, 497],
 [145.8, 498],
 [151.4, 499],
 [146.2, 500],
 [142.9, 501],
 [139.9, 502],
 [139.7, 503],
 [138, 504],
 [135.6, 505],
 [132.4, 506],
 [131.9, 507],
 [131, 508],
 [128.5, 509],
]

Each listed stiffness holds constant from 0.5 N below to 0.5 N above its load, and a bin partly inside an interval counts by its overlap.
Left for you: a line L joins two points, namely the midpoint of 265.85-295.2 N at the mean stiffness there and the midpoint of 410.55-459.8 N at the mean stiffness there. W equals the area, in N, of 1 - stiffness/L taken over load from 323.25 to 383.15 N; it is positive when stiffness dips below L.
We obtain 2.8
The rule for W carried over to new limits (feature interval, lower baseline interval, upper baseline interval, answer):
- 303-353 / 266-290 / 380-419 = 1.57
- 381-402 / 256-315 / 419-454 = 1.76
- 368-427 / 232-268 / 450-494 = 5.00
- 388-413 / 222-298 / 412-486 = 2.54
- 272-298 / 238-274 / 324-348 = 5.41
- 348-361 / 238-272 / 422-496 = 1.33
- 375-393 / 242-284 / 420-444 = 2.22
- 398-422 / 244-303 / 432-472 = 1.90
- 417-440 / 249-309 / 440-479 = -0.99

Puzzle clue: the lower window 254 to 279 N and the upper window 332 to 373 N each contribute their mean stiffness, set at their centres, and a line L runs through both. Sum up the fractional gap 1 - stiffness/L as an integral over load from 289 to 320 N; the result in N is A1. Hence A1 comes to 5.4 N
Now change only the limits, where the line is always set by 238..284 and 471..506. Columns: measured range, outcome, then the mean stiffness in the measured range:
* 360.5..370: 1.01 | 132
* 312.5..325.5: 0.54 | 141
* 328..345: 3.52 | 117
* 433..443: -0.90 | 161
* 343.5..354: 0.99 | 133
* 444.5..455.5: -0.79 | 158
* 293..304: 4.06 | 92.5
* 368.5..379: 0.53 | 140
